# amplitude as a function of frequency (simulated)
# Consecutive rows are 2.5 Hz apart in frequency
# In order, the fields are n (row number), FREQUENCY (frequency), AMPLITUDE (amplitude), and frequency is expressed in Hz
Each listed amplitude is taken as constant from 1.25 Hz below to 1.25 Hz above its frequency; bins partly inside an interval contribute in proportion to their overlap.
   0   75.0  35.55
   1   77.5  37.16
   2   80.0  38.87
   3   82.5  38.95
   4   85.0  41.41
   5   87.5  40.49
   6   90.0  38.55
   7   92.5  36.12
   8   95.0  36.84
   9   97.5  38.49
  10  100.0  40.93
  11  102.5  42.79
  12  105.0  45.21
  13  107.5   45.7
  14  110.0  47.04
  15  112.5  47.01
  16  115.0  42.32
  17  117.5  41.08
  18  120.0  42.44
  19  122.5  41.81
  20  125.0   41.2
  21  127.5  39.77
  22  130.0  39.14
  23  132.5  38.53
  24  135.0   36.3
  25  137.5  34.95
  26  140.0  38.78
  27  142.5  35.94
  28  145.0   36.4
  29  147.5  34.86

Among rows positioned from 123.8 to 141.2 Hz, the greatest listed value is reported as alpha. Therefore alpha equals 41.2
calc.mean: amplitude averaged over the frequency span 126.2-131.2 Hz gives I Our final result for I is 39.5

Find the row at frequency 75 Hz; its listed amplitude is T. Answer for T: 35.55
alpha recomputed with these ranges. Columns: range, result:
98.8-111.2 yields 47.04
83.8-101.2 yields 41.41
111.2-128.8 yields 47.01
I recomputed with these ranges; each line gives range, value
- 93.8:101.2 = 38.8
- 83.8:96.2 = 38.7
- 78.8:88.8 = 39.9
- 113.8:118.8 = 41.7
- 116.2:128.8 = 41.3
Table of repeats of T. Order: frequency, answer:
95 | 36.84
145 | 36.4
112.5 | 47.01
